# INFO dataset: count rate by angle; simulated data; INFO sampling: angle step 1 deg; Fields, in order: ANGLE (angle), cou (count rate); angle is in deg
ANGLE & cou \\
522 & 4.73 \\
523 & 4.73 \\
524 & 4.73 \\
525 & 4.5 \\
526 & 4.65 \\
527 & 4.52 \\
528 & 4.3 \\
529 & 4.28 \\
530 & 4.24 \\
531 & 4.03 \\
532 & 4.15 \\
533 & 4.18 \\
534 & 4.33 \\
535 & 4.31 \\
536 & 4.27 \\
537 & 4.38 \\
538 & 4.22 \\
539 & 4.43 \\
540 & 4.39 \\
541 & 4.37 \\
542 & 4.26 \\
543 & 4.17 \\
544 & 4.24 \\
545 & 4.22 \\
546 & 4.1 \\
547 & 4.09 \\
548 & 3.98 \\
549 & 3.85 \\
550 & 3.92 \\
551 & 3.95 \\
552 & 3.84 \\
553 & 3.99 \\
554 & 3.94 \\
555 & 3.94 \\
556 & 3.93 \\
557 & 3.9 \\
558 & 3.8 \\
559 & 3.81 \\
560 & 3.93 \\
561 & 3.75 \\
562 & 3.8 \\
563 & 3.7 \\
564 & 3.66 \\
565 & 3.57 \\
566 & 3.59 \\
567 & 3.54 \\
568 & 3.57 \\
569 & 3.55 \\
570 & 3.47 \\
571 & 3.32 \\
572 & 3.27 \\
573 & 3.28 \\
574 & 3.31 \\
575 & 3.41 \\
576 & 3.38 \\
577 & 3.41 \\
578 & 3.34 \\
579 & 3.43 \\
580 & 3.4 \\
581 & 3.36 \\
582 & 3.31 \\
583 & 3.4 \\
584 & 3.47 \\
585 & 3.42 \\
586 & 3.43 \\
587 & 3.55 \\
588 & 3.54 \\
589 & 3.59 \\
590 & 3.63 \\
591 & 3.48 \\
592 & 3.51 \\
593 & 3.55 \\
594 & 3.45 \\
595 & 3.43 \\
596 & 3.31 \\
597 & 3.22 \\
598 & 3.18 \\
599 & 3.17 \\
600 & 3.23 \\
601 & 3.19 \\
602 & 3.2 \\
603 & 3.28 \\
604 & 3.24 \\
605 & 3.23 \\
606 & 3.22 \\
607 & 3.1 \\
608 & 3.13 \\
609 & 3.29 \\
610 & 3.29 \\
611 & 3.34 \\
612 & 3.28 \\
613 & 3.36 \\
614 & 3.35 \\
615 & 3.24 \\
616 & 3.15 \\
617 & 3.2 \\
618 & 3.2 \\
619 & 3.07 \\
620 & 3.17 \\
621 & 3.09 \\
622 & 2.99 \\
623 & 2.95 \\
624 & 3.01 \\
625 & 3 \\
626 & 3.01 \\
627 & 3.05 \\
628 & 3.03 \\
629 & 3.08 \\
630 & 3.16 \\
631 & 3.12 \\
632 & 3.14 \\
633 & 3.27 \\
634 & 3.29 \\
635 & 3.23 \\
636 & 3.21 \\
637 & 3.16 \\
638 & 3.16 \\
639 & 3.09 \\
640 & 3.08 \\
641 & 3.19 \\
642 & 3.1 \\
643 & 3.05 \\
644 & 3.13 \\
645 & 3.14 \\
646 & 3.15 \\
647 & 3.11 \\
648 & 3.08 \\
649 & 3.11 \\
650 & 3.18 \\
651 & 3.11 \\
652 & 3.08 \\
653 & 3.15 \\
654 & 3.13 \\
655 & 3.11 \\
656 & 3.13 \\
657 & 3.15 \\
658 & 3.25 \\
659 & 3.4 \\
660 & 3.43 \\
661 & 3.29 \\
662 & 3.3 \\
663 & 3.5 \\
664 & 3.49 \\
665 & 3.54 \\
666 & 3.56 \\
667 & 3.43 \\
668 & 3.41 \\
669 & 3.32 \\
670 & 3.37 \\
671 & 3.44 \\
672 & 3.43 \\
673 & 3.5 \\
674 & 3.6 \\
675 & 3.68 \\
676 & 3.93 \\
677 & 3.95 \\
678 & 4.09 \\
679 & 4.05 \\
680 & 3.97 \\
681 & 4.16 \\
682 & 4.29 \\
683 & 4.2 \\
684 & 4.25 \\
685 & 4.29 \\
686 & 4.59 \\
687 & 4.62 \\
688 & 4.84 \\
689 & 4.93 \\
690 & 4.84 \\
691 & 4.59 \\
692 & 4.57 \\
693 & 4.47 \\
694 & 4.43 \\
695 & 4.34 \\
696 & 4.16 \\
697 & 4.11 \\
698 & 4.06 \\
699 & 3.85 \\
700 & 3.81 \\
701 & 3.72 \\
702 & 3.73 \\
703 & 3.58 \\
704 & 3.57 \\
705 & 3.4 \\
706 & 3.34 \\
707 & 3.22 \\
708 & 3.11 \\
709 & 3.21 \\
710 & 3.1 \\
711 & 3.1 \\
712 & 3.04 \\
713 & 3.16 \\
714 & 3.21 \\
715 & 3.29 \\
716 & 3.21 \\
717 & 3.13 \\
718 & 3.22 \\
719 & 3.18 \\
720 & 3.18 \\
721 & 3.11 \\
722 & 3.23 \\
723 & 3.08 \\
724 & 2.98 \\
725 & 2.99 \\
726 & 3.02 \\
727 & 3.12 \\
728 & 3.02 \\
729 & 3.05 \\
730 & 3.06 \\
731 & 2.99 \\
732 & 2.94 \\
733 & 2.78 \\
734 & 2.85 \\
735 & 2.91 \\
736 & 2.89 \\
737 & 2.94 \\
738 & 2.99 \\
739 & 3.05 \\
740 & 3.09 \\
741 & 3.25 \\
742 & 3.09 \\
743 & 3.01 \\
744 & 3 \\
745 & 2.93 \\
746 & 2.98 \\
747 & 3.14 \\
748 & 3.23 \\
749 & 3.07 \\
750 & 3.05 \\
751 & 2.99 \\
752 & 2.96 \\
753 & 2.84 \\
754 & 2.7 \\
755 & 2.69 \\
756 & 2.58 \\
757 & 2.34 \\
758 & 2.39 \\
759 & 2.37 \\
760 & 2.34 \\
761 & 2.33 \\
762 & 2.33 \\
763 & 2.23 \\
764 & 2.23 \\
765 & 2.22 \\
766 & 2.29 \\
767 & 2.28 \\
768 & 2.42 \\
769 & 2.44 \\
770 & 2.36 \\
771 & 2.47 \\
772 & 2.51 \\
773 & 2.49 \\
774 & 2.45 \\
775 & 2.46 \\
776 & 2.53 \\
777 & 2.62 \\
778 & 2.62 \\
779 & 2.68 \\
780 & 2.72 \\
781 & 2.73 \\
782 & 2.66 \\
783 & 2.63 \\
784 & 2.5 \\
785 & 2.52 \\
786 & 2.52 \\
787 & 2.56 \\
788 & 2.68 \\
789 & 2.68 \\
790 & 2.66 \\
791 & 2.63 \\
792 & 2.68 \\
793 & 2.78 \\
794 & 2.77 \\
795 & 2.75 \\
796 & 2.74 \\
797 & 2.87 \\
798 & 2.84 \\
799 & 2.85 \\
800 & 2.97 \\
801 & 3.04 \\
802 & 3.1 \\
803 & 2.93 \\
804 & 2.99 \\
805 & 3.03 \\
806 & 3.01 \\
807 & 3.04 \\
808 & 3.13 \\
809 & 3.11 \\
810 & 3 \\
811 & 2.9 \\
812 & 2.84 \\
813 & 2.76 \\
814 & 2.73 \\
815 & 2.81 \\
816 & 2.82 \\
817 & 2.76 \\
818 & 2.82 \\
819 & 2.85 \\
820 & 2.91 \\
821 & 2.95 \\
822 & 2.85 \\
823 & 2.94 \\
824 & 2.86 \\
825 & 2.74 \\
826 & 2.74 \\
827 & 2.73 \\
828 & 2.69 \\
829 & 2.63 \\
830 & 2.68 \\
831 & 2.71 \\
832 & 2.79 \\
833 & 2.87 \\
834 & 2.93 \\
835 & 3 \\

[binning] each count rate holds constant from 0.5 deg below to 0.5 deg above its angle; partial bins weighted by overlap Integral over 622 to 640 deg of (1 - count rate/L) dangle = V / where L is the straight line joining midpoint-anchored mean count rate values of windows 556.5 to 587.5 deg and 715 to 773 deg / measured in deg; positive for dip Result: 0.94 deg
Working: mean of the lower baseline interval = 3.52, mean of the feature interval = 3.11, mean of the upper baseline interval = 2.83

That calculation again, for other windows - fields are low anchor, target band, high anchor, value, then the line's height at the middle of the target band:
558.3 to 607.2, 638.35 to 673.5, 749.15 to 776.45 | -2.3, 3.06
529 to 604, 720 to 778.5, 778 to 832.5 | 4.9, 3.01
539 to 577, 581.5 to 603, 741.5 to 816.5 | 1.5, 3.64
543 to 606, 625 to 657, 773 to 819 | 2.0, 3.33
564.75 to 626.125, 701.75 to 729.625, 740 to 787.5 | -3.6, 2.83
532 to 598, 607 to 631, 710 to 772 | 2.2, 3.47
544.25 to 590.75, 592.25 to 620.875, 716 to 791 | 1.7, 3.46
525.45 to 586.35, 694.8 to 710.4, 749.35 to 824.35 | -2.6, 3.12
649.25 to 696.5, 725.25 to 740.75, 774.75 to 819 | 1.5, 3.31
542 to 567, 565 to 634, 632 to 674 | 6.0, 3.61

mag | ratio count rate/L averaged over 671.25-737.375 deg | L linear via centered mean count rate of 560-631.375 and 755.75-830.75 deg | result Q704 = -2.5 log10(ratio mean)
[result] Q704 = -0.209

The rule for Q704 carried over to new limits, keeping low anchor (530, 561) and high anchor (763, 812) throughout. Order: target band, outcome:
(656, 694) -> -0.166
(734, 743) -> -0.016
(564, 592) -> 0.134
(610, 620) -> 0.141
